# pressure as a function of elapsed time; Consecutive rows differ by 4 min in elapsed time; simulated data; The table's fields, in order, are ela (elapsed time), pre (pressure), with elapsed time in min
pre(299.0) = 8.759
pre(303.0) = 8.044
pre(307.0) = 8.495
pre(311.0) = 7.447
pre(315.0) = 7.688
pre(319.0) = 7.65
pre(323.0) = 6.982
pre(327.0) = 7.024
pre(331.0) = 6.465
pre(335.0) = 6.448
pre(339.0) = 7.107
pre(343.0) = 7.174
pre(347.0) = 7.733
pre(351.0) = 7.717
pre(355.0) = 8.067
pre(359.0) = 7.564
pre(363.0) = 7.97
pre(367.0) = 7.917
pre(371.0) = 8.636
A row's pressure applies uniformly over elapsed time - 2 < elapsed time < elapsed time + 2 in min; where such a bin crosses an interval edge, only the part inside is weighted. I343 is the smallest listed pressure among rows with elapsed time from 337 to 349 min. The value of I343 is 7.107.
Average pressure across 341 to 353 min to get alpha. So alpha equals 7.54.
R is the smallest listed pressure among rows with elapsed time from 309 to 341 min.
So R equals 6.448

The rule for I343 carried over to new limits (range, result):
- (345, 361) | 7.564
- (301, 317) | 7.447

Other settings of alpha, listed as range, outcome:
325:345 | 6.84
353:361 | 7.82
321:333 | 6.82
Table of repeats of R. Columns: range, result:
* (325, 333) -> 6.465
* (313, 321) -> 7.65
